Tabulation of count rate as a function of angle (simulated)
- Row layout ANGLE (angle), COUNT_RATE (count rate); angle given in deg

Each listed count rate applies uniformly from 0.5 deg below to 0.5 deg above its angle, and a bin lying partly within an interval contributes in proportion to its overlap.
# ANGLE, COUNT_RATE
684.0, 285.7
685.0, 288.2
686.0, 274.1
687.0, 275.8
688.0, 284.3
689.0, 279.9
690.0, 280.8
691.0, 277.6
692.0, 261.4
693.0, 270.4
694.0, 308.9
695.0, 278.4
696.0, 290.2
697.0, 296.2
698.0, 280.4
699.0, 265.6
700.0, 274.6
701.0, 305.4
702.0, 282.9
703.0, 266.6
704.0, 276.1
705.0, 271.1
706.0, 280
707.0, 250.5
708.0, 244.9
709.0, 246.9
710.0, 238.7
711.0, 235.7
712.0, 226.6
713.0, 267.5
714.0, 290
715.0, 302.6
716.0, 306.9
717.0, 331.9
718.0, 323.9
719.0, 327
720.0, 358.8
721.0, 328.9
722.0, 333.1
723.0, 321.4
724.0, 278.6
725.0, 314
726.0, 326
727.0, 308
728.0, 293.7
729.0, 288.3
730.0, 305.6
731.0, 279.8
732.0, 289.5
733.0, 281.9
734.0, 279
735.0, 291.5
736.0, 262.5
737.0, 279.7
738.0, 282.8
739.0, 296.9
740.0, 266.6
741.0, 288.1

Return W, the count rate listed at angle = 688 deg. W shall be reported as 284.3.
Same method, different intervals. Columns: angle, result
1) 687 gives 275.8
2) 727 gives 308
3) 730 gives 305.6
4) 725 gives 314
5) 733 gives 281.9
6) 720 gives 358.8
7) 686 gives 274.1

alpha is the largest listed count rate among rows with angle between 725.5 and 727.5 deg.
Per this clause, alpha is 326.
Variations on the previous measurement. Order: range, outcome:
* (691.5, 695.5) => 308.9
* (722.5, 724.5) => 321.4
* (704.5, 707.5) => 280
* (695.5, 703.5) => 305.4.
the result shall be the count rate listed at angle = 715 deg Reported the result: 302.6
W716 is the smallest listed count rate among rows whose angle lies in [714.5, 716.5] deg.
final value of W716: 302.6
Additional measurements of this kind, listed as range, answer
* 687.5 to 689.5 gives 279.9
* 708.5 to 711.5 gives 235.7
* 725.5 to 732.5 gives 279.8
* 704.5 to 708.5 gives 244.9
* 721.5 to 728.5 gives 278.6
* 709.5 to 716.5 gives 226.6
